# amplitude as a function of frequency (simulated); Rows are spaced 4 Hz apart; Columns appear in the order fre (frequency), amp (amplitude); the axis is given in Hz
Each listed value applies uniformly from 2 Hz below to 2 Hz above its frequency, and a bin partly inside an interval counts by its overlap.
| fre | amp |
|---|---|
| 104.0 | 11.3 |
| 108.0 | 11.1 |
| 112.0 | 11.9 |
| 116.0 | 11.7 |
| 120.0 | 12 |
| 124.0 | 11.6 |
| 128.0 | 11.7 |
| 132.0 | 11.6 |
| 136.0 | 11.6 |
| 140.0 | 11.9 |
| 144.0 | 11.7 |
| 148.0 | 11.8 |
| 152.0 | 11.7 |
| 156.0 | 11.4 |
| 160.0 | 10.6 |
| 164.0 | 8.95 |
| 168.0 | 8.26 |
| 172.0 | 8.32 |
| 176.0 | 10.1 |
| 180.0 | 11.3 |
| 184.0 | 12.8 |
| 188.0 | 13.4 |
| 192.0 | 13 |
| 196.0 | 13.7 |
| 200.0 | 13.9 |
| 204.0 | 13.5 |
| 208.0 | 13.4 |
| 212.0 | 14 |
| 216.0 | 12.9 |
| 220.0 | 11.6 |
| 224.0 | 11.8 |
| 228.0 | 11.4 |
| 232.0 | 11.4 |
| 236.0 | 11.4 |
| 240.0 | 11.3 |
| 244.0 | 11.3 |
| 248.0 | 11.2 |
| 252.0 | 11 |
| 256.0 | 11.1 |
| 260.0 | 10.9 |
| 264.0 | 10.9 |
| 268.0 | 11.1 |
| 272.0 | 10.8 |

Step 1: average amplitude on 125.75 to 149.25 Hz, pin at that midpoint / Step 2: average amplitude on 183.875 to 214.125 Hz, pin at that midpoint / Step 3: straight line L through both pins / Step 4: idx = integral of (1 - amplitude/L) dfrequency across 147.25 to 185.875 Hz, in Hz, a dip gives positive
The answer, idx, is 6.4 Hz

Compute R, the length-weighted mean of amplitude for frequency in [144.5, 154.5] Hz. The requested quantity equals 11.7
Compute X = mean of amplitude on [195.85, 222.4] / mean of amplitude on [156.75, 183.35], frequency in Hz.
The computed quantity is 1.3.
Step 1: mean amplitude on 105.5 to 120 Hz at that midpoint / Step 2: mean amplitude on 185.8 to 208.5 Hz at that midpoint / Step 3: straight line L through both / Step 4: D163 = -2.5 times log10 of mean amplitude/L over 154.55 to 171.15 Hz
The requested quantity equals 0.30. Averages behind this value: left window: 11.6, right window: 13.5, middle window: 9.65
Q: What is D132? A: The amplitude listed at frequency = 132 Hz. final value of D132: 11.6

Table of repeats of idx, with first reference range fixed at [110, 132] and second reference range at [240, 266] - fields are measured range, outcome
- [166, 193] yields 1.2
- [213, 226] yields -1.1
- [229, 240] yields -0.2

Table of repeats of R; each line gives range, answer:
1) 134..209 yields 11.6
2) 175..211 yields 12.9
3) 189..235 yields 12.8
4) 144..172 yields 10.4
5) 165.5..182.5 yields 9.58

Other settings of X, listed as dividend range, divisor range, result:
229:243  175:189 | 0.95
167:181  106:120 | 0.81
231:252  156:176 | 1.20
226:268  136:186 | 1.04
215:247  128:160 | 1.00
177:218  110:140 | 1.12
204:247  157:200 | 1.08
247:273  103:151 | 0.94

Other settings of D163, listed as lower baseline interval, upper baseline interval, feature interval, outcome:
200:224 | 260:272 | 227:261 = 0.054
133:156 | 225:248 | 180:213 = -0.158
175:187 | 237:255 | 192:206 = -0.178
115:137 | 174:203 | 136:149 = 0.016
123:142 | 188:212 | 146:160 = 0.070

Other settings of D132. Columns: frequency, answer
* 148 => 11.8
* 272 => 10.8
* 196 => 13.7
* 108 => 11.1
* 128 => 11.7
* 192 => 13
